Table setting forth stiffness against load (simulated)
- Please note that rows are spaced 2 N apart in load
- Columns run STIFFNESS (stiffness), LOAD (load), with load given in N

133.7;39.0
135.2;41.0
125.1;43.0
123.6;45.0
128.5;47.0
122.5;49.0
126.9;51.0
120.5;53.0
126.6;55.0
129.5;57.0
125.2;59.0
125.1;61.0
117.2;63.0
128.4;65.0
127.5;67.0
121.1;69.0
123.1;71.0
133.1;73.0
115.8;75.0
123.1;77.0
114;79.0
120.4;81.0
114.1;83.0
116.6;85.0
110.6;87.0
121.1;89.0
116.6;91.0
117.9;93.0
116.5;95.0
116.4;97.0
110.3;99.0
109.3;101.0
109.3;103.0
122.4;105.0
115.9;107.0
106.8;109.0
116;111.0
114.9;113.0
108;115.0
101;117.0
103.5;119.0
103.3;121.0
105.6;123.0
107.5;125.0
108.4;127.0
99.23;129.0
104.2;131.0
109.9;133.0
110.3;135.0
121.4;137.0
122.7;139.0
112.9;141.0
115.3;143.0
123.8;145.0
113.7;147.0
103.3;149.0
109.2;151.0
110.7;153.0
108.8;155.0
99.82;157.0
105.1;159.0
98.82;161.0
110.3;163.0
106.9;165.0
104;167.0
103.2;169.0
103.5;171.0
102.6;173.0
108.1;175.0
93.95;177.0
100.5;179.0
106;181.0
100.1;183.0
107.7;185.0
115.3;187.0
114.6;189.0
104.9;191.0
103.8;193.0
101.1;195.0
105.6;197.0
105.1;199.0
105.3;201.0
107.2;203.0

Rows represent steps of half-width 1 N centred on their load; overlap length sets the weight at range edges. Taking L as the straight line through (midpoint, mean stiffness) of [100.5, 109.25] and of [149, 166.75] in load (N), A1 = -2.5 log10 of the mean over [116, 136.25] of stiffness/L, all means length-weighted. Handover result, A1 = 0.05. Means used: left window 113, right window 106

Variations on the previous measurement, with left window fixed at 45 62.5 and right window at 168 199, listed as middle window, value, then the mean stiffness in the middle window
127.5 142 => 0.01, 111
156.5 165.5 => 0.04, 104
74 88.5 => 0.04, 117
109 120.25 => 0.07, 108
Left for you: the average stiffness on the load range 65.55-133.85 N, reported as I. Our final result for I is 114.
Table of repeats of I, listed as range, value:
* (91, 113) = 114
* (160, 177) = 104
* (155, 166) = 105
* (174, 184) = 102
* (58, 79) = 123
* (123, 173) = 109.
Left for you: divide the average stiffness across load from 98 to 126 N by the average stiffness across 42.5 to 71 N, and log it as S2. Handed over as 0.88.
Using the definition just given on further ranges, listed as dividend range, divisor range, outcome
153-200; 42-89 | 0.86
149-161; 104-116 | 0.93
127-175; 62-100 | 0.91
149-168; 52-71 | 0.85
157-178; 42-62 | 0.83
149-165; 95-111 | 0.94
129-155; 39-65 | 0.89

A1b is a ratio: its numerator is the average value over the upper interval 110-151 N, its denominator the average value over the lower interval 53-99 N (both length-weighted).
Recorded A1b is 0.91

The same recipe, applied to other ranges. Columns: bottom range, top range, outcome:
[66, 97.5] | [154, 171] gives 0.88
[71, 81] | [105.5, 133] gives 0.89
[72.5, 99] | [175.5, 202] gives 0.89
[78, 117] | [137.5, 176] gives 0.95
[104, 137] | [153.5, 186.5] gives 0.95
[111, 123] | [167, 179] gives 0.96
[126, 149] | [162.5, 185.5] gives 0.92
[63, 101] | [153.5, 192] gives 0.88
